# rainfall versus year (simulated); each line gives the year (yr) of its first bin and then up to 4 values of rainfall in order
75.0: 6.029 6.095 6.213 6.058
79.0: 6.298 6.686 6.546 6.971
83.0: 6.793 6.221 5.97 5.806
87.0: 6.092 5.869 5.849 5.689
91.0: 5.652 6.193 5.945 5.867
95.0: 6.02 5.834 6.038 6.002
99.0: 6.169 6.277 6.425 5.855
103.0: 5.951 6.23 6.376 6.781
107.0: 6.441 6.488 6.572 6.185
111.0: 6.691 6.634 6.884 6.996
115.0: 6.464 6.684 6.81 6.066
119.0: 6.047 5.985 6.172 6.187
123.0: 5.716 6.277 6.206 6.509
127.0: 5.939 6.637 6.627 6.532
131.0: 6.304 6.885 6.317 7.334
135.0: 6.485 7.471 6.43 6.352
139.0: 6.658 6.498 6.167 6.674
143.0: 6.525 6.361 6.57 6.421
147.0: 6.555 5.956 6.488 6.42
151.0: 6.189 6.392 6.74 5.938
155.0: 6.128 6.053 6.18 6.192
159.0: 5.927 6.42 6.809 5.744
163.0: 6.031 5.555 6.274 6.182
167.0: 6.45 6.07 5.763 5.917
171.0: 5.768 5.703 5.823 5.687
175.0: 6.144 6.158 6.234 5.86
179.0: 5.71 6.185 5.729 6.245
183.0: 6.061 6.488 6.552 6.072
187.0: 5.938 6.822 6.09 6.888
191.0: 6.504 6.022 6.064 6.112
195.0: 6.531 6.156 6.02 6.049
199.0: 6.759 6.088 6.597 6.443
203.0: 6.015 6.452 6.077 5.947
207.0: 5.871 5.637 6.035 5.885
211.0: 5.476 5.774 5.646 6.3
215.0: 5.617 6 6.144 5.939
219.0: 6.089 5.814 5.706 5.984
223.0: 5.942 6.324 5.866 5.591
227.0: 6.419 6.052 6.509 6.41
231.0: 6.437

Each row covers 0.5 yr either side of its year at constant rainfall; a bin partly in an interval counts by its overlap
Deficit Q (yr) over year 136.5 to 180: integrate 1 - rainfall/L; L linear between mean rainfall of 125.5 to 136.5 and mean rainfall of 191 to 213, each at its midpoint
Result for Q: 1.6 yr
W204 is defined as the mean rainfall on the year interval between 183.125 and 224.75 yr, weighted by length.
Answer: 6.12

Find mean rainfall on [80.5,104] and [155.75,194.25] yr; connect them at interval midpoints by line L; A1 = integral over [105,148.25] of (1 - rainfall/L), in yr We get -2.68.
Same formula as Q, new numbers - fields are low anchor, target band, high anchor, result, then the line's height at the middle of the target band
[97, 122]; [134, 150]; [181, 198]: -0.5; 6.33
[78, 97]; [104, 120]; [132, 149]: -0.5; 6.32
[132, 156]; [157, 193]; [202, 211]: 0.7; 6.24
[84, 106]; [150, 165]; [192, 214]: -0.3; 6.06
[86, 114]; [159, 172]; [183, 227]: 0.2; 6.14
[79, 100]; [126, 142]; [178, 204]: -1.0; 6.17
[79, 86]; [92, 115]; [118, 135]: 0.4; 6.41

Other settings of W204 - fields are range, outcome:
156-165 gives 6.11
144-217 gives 6.13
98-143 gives 6.44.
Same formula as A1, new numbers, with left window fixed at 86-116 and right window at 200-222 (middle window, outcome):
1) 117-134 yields -0.42 yr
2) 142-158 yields -0.58 yr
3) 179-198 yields -0.64 yr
